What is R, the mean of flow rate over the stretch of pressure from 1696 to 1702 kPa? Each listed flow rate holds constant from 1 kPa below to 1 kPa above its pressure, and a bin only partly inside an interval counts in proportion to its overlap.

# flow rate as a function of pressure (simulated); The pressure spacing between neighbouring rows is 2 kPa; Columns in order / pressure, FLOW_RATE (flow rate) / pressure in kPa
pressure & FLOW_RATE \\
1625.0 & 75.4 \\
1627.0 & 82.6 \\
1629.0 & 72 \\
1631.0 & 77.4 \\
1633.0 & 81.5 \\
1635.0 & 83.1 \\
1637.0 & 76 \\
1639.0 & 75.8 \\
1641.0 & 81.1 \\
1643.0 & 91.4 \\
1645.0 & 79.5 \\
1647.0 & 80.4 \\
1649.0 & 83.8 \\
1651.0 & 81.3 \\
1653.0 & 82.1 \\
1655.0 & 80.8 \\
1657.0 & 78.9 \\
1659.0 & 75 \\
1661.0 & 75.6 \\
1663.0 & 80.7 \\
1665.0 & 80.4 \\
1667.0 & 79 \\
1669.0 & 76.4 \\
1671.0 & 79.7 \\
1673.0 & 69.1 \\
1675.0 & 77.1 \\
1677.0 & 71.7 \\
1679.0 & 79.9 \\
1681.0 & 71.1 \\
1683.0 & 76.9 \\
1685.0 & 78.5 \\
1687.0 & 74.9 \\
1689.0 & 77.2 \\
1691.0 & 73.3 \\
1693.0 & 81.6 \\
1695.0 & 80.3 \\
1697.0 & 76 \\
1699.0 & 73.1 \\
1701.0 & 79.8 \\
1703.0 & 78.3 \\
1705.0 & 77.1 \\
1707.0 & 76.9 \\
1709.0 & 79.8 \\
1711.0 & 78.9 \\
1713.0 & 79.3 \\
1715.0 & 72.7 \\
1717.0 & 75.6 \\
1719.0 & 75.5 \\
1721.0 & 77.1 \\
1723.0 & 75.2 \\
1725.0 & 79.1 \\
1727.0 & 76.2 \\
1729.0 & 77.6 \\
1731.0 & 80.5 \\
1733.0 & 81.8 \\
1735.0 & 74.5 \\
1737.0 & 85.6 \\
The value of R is 76.3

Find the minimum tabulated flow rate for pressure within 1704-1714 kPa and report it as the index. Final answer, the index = 76.9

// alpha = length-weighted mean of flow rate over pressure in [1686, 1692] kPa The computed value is 75.1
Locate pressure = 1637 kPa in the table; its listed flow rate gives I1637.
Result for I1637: 76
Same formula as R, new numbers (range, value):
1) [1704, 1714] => 78.4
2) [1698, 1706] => 77.1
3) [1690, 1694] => 77.4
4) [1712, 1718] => 75.9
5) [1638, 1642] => 78.4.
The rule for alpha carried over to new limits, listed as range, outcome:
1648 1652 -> 82.5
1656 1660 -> 77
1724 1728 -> 77.7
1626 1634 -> 78.4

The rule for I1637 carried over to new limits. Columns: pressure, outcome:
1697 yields 76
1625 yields 75.4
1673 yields 69.1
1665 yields 80.4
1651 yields 81.3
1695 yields 80.3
